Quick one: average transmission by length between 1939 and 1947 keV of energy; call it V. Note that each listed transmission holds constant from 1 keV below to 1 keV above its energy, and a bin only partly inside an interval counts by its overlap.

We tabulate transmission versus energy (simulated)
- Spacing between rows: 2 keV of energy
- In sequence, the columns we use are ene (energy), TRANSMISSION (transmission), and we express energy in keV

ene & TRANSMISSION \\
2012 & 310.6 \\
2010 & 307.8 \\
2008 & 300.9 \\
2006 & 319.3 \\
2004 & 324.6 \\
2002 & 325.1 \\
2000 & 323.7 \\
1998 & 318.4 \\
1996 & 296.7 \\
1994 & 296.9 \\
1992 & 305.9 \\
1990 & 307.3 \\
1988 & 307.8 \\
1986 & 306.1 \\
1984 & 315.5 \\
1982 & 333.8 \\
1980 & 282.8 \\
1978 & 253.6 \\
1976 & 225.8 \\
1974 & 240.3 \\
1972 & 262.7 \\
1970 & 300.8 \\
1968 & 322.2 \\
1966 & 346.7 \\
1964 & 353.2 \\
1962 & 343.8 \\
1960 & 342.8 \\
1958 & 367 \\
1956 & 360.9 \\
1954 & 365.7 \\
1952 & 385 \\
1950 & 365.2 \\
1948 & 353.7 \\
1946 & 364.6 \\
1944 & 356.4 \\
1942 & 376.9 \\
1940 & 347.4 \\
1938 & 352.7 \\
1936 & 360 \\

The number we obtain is 361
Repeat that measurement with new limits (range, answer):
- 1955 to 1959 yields 364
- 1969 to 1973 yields 282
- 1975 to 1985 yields 282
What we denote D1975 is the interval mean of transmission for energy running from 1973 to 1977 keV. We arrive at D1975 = 233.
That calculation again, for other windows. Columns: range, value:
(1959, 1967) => 347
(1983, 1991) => 309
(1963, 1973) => 317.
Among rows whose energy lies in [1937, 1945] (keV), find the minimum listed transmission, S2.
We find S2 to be 347.4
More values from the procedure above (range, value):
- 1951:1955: 365.7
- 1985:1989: 306.1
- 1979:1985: 282.8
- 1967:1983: 225.8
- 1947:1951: 353.7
